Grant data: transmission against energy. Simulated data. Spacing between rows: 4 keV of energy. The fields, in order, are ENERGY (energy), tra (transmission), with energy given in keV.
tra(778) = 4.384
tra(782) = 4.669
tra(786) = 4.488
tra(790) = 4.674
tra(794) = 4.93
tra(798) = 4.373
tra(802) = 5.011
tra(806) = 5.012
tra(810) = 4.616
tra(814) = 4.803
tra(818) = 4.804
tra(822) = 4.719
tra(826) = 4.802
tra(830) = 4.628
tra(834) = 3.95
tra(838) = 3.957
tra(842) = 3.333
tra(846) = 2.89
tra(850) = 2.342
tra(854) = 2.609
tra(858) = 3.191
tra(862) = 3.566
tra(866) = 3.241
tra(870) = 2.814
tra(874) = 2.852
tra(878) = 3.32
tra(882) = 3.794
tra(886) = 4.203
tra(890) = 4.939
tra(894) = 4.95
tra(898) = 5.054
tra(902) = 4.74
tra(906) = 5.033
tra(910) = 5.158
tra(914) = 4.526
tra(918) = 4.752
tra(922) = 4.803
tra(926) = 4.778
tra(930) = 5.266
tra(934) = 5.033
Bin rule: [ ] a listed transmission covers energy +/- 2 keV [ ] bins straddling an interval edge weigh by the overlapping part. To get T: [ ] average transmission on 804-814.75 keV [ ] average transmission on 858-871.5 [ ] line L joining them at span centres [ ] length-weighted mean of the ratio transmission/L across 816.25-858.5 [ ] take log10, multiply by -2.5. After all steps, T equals 0.081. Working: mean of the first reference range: 4.81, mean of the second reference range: 3.22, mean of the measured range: 3.76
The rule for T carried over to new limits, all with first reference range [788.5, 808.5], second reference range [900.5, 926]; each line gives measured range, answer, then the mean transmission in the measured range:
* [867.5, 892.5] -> 0.30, 3.67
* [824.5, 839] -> 0.11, 4.34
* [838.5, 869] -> 0.49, 3.06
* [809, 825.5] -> 0.01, 4.75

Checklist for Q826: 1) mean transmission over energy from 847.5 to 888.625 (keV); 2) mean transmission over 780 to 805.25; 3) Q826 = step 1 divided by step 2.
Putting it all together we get 0.68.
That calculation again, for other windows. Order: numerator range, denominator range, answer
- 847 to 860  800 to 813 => 0.56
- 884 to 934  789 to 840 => 1.05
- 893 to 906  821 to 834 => 1.07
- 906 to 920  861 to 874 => 1.55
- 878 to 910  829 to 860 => 1.39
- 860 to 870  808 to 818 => 0.69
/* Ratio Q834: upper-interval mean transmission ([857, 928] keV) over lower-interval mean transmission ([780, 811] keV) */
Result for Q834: 0.9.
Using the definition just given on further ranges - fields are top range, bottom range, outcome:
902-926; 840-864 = 1.62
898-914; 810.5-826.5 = 1.03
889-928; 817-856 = 1.29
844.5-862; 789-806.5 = 0.59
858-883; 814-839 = 0.72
